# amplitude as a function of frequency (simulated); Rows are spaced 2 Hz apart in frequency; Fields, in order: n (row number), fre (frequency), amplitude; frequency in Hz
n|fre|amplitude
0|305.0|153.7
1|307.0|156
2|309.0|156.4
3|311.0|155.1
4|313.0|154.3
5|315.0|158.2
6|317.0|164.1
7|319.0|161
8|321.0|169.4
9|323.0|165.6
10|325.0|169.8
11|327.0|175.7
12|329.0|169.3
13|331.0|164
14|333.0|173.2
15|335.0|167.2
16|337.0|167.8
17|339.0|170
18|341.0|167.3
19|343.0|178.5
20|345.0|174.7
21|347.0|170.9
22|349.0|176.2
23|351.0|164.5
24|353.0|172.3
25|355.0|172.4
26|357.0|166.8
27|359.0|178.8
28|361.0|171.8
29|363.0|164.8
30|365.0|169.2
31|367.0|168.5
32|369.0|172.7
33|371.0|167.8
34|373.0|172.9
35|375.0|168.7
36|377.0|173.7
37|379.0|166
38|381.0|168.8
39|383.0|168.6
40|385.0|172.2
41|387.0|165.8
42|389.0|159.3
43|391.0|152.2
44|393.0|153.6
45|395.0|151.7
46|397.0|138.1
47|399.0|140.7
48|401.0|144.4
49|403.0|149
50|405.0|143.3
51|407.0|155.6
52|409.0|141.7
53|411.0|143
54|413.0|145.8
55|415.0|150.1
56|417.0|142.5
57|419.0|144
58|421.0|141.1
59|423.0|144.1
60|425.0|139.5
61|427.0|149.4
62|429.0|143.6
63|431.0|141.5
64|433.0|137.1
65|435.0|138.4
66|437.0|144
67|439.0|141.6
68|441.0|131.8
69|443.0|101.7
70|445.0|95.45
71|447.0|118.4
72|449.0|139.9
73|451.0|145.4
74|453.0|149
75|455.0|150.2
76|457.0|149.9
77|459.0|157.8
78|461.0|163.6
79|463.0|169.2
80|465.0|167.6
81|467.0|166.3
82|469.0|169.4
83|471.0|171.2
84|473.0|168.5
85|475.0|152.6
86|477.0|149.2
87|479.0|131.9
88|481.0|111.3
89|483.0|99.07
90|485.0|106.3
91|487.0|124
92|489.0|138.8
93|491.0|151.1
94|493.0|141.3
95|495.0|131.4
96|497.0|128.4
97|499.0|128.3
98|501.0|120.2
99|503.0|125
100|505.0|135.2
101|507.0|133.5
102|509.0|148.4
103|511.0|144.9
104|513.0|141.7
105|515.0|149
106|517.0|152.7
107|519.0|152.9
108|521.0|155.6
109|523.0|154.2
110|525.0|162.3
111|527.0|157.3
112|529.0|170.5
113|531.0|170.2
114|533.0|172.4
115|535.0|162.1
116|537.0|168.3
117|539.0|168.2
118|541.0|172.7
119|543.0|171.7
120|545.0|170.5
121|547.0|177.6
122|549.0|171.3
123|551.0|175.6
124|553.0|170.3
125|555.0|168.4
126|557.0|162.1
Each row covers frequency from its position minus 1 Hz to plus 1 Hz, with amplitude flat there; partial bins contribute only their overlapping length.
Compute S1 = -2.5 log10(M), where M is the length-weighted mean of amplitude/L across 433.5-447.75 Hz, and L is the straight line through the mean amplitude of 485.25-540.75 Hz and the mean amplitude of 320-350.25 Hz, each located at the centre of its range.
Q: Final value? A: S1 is 0.25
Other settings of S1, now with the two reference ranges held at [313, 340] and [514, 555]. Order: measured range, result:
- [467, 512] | 0.20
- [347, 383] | -0.02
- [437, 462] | 0.21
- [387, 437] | 0.14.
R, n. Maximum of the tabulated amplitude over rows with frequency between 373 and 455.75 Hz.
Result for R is 173.7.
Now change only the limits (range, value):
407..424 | 155.6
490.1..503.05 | 151.1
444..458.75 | 150.2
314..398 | 178.8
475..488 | 152.6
